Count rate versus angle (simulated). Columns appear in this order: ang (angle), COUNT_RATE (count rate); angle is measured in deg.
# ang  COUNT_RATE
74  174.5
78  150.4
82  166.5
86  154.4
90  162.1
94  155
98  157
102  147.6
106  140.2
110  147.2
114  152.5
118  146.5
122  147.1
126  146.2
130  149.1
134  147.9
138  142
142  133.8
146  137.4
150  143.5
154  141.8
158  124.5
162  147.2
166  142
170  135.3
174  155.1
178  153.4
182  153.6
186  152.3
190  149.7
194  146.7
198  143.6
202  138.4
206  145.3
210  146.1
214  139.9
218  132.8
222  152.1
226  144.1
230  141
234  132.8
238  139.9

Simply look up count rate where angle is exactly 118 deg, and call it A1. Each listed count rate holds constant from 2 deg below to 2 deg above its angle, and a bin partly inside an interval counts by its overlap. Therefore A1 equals 146.5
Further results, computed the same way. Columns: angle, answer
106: 140.2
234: 132.8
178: 153.4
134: 147.9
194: 146.7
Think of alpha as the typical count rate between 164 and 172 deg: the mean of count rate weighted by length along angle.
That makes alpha 139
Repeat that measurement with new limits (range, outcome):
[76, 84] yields 158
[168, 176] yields 145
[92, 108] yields 150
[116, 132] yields 147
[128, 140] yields 146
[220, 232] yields 146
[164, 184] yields 148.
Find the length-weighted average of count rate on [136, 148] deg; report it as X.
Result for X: 138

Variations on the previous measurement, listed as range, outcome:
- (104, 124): 147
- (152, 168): 139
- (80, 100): 159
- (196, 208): 142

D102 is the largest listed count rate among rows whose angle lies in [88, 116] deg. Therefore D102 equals 162.1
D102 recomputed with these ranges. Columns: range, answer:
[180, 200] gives 153.6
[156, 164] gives 147.2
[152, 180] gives 155.1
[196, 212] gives 146.1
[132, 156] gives 147.9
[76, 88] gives 166.5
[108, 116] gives 152.5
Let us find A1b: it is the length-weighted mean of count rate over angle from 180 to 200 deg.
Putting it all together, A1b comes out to 149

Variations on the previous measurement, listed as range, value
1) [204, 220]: 141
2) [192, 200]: 145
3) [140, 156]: 139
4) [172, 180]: 154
